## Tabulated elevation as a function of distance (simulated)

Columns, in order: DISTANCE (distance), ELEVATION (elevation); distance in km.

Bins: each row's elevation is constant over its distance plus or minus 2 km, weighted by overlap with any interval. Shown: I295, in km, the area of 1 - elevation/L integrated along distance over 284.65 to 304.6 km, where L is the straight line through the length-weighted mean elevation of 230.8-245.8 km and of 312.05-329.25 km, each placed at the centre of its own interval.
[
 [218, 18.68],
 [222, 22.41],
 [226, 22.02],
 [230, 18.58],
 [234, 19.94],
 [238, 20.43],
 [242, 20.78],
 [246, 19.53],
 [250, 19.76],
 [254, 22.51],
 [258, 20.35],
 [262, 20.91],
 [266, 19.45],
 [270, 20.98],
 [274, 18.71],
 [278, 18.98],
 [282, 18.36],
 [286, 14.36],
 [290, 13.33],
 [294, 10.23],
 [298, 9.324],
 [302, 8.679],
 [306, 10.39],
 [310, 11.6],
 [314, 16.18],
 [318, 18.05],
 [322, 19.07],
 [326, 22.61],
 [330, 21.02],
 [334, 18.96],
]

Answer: 8.62 km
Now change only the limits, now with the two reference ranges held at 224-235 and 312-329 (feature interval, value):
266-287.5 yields 1.3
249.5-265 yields -0.8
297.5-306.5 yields 4.7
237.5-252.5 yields -0.1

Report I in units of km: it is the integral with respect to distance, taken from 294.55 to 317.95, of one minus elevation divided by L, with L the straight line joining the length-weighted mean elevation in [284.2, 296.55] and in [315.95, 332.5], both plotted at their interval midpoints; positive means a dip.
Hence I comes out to 6.5 km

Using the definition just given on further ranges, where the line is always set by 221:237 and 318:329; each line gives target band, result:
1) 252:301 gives 8.07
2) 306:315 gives 3.32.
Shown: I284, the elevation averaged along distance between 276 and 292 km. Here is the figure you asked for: 16.3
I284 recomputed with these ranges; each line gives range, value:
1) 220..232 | 21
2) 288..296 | 11.8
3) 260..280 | 19.8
